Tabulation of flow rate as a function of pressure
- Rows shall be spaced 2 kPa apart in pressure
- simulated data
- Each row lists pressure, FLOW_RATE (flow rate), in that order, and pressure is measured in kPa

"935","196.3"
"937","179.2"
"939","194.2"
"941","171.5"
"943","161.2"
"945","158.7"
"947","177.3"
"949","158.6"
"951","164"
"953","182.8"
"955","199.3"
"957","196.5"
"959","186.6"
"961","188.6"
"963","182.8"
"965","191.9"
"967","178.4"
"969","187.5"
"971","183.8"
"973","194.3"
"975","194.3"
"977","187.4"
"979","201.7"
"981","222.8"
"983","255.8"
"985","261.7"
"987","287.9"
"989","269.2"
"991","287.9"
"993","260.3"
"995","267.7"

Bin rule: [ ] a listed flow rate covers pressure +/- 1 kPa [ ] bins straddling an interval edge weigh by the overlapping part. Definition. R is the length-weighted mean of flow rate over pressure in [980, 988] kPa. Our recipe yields 257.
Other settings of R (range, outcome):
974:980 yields 194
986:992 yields 282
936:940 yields 187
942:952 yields 164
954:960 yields 194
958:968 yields 186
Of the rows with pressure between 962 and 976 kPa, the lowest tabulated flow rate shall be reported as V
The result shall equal 178.4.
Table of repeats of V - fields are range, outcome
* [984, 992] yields 261.7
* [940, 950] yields 158.6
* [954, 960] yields 186.6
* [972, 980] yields 187.4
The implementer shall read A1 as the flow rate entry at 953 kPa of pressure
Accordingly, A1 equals 182.8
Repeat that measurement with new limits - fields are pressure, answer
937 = 179.2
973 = 194.3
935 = 196.3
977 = 187.4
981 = 222.8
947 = 177.3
